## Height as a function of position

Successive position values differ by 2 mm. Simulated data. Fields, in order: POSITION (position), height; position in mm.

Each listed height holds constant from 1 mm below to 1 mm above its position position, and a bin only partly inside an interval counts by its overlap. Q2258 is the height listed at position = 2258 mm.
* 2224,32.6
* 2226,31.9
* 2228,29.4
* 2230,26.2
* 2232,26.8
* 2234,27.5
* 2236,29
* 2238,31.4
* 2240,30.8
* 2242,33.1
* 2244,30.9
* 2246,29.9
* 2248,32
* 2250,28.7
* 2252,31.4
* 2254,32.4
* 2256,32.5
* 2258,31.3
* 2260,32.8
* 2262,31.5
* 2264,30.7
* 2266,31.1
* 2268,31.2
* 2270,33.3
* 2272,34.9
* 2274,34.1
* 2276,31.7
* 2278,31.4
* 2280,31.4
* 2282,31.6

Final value 31.3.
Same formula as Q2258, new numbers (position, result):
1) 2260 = 32.8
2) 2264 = 30.7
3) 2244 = 30.9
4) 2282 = 31.6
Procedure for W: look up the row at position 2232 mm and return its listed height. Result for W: 26.8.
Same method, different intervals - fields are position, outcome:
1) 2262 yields 31.5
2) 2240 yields 30.8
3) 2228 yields 29.4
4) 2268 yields 31.2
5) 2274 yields 34.1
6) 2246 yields 29.9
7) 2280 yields 31.4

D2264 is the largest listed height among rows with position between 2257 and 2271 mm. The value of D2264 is 33.3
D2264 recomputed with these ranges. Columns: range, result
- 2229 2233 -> 26.8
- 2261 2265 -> 31.5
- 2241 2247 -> 33.1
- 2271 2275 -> 34.9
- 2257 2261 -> 32.8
